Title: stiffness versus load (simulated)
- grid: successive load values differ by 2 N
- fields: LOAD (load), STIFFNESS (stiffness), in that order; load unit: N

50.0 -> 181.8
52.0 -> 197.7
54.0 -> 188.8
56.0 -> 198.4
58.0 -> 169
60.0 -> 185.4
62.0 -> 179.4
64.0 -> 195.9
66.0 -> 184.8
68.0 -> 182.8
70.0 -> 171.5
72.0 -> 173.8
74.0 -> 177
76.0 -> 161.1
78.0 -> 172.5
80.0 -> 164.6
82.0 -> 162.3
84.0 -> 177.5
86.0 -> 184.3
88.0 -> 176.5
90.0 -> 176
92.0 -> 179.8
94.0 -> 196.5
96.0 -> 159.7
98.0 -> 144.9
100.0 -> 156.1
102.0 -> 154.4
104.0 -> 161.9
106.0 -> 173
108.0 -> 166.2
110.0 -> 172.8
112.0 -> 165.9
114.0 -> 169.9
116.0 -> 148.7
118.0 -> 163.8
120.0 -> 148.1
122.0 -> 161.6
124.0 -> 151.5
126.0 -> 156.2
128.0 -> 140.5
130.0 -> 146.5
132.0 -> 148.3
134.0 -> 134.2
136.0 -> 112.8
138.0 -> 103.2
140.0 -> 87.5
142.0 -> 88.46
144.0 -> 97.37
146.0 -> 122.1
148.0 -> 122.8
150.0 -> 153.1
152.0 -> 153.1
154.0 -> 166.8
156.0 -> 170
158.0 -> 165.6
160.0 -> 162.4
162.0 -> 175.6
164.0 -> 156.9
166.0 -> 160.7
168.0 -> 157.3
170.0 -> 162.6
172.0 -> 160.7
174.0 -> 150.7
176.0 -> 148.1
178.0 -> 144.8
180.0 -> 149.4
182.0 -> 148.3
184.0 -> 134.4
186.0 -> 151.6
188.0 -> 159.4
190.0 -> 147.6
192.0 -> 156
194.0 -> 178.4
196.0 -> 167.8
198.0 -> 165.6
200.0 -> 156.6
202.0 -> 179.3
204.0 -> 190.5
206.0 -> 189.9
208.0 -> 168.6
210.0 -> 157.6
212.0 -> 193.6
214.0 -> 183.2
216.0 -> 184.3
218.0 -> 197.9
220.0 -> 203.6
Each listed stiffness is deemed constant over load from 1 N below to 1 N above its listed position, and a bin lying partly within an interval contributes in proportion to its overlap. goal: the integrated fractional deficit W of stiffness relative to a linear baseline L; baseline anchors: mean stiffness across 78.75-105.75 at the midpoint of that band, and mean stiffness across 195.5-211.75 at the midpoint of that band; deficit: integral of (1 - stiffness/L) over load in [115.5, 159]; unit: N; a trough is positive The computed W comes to 8.3 N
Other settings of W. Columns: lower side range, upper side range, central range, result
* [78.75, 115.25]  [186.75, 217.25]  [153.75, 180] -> 1.7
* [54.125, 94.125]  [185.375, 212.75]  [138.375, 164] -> 5.0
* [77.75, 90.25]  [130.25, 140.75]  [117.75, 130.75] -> -2.0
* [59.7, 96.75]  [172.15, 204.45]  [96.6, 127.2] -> 2.0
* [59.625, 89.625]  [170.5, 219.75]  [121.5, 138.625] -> 3.2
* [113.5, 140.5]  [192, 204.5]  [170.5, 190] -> 1.6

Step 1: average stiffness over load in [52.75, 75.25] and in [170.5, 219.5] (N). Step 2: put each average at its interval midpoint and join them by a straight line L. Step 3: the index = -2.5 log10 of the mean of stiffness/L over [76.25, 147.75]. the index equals 0.16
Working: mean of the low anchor 182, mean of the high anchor 166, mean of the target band 152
